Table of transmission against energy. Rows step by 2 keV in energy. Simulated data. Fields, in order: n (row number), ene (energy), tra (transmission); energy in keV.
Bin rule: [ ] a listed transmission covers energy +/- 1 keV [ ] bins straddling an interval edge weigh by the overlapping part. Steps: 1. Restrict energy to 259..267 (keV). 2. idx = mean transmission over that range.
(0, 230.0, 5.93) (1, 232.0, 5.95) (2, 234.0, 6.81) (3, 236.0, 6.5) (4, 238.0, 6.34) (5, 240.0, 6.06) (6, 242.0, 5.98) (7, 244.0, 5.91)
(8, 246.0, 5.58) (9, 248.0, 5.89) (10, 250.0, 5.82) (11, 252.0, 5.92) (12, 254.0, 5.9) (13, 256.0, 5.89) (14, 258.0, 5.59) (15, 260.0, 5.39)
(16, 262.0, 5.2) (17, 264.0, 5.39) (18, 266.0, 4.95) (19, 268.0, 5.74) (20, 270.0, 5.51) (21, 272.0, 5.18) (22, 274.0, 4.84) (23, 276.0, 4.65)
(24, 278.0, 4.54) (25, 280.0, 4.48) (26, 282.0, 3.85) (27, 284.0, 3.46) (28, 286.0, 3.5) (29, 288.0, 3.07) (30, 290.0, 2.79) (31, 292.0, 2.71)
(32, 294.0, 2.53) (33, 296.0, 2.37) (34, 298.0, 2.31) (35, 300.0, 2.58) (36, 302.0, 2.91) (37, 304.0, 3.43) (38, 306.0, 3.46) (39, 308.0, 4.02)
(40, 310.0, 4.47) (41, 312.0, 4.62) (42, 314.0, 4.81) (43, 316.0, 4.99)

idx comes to 5.23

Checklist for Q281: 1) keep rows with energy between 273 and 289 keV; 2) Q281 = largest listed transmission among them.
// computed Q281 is 4.84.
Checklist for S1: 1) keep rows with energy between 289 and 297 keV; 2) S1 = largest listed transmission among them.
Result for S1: 2.79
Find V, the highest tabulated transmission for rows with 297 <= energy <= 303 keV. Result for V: 2.91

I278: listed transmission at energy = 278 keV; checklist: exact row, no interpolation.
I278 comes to 4.54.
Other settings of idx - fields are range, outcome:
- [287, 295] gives 2.77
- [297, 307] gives 2.94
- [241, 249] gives 5.84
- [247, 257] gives 5.88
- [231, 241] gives 6.33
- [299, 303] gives 2.75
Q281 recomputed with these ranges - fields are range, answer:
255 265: 5.89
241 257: 5.98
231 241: 6.81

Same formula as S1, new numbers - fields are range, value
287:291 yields 3.07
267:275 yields 5.74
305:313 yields 4.62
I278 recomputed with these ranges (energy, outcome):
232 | 5.95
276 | 4.65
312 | 4.62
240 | 6.06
